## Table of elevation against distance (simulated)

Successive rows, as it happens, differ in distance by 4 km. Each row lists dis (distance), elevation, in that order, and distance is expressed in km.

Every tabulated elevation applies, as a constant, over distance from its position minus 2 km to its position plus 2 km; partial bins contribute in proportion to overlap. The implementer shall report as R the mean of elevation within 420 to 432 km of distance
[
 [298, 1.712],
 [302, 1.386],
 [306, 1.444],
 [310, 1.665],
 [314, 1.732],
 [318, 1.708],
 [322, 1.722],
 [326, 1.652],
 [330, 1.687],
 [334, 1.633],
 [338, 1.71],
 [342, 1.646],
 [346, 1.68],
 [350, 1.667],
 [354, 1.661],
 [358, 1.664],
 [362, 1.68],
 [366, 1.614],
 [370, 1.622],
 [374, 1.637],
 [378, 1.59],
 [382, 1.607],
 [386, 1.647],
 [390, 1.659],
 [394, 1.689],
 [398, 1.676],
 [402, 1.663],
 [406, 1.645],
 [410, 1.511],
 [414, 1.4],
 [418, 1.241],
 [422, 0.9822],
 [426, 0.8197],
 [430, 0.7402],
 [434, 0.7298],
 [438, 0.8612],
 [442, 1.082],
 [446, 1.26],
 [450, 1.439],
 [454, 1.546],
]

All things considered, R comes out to 0.847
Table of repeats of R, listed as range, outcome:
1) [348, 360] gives 1.66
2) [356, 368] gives 1.65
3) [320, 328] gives 1.69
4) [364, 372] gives 1.62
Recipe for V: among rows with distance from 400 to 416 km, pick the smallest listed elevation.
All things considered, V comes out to 1.4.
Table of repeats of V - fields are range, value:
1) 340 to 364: 1.646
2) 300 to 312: 1.386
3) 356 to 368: 1.614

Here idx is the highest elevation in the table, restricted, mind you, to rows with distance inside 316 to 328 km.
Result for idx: 1.722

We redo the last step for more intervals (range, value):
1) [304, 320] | 1.732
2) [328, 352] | 1.71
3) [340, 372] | 1.68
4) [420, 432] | 0.9822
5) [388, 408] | 1.689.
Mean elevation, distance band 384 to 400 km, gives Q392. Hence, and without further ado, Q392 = 1.67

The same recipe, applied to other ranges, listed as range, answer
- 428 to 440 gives 0.777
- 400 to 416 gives 1.55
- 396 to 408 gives 1.66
